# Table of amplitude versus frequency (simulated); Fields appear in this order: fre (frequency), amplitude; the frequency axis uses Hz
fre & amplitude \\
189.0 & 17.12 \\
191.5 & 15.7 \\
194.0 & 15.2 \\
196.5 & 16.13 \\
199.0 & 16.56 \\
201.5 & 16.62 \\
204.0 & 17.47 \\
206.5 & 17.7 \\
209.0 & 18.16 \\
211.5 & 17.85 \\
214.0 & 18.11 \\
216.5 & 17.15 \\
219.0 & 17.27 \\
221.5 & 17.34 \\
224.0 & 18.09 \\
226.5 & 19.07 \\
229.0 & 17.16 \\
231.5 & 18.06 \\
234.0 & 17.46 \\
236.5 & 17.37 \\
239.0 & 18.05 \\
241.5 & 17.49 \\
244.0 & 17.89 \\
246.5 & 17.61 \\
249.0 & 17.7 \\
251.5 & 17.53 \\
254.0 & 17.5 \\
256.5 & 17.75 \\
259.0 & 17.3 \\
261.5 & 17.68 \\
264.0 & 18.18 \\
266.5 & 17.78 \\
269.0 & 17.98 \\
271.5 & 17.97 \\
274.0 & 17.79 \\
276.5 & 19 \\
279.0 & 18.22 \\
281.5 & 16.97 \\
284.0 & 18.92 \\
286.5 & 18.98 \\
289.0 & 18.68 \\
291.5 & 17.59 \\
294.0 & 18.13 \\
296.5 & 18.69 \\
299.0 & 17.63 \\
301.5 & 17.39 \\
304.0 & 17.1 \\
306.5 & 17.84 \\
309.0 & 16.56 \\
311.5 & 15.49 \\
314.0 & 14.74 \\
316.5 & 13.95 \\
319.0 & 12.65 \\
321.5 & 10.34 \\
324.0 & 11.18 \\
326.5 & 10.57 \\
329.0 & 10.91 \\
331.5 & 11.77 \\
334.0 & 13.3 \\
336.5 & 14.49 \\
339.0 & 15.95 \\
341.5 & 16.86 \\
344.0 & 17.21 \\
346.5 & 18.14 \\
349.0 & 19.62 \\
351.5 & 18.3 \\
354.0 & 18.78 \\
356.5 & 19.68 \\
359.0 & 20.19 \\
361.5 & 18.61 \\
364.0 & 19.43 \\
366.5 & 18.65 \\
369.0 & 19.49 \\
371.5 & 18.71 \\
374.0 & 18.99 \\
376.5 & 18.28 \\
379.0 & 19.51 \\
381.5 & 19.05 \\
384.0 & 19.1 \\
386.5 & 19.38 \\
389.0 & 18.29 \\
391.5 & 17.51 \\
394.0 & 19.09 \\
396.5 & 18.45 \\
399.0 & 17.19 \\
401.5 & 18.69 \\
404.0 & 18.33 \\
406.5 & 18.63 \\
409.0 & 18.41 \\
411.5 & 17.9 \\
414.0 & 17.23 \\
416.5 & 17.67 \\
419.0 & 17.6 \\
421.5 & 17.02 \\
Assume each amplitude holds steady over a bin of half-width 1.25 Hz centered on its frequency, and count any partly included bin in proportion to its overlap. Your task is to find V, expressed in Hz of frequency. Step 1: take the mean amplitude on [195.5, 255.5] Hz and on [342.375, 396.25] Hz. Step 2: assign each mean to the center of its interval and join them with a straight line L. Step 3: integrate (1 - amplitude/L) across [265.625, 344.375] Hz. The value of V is 9.7 Hz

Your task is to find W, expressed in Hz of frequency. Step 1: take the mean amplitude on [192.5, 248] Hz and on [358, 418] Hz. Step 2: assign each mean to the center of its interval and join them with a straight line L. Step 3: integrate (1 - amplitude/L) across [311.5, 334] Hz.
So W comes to 7.28 Hz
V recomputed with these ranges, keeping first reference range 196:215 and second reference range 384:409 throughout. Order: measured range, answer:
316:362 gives 7.00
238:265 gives -0.11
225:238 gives -0.24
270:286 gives -0.37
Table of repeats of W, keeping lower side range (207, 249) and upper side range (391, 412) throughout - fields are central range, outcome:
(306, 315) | 1.0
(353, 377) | -1.2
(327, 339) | 3.5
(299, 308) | 0.3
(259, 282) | -0.1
